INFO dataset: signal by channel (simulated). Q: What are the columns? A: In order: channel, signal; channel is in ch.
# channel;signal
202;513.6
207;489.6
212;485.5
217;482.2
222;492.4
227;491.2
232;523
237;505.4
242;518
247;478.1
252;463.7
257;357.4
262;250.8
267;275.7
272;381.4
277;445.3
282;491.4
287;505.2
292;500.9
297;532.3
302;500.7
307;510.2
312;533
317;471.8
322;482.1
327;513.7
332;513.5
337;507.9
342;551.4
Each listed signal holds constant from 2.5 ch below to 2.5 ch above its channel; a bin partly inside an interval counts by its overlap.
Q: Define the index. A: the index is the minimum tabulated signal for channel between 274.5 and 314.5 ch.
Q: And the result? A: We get 445.3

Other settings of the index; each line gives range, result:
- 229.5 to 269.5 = 250.8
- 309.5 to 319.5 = 471.8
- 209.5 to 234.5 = 482.2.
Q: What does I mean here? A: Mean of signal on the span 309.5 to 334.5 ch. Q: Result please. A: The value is 503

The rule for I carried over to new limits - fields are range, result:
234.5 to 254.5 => 491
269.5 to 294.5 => 465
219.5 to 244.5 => 506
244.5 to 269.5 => 365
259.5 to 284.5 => 369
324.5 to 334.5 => 514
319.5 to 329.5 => 498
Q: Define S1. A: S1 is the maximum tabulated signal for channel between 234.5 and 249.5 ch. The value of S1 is 518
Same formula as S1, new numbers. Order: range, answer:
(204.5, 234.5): 523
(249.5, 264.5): 463.7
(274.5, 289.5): 505.2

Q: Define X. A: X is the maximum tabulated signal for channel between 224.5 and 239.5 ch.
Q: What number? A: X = 523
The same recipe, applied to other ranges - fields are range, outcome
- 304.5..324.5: 533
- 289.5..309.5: 532.3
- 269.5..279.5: 445.3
